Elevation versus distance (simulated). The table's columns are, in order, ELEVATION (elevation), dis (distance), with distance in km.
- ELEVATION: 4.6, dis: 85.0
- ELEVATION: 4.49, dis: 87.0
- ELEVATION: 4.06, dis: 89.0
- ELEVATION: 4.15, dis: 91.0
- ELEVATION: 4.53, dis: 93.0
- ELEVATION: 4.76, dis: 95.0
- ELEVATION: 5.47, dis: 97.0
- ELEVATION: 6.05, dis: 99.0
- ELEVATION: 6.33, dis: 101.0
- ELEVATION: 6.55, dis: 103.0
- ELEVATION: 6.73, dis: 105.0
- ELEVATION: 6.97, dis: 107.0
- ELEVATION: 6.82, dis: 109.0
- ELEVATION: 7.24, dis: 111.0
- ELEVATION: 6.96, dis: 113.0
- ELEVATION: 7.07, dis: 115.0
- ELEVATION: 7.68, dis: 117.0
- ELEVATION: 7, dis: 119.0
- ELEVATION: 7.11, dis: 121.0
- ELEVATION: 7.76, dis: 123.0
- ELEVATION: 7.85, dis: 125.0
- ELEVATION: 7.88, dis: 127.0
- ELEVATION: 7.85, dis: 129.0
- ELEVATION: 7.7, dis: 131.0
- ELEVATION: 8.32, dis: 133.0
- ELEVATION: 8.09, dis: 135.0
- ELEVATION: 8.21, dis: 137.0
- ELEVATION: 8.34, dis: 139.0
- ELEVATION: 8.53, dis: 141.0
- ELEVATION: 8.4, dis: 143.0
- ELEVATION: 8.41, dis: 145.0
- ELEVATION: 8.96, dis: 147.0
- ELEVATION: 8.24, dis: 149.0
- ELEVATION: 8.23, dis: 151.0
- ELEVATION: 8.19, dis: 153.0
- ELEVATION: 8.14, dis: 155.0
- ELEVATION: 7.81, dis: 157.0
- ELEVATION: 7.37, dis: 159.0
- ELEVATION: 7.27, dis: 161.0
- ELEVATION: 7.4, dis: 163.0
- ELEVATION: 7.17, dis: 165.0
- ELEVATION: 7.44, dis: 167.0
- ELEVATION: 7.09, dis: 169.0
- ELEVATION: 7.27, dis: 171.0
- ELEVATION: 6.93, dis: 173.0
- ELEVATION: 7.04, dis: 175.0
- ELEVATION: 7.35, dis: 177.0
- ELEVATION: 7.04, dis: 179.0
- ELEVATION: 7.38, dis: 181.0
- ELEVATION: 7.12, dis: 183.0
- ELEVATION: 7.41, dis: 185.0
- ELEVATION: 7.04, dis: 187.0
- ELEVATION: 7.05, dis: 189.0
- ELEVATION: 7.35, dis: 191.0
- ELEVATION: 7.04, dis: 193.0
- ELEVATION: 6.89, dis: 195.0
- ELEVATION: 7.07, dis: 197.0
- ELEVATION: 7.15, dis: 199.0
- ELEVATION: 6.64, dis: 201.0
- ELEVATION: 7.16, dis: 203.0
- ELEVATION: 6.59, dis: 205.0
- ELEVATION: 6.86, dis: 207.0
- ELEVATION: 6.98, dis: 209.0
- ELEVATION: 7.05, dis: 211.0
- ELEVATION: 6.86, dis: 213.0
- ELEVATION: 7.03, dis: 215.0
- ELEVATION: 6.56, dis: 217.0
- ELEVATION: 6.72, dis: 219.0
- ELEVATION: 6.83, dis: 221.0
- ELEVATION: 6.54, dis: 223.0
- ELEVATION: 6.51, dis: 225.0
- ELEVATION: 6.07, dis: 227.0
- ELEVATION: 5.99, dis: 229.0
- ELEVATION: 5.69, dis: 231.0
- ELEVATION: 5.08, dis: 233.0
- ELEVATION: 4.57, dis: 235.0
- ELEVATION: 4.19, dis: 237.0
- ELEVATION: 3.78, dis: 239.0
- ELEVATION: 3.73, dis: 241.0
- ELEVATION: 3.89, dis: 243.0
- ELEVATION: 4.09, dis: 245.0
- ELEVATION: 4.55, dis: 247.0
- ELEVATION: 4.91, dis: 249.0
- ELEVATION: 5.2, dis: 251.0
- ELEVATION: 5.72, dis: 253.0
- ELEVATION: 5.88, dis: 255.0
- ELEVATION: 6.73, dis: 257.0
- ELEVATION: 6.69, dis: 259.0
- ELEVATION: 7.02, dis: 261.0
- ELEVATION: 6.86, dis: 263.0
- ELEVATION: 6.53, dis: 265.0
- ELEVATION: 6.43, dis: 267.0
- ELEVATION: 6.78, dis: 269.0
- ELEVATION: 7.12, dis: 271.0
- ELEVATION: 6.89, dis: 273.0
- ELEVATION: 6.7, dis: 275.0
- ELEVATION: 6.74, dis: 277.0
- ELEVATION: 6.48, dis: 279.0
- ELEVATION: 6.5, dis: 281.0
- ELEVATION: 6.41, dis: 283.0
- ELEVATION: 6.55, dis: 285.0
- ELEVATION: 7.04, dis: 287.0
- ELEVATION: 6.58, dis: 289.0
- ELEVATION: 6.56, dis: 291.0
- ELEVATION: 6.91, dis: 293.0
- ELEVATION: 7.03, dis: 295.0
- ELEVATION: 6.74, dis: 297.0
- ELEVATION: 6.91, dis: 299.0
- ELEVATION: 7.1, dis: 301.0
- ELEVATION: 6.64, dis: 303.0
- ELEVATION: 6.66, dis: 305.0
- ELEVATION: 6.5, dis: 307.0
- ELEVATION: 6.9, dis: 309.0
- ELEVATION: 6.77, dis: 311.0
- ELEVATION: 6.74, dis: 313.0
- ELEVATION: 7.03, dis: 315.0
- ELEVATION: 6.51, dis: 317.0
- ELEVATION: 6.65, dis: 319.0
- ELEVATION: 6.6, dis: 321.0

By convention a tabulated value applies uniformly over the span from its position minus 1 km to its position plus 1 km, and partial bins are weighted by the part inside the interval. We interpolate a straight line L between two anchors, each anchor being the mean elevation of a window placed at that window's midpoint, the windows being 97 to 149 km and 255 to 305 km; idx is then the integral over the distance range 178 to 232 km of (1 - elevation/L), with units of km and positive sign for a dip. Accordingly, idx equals 2.1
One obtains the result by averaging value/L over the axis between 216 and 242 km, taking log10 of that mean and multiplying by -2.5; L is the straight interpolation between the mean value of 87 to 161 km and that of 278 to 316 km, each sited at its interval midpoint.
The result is 0.24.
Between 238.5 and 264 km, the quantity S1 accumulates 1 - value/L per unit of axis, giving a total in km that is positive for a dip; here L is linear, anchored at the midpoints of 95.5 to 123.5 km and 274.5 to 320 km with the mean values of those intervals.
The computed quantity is 5.3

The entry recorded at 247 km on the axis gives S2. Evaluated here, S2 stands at 4.55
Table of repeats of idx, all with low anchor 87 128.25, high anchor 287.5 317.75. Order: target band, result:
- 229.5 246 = 5.5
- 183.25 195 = -1.0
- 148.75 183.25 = -5.0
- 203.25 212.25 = -0.4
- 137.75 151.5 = -4.2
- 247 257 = 1.8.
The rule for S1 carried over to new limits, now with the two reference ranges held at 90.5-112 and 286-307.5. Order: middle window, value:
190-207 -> -1.5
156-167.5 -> -2.1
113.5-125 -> -2.4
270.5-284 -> 0.1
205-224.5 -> -1.0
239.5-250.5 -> 3.9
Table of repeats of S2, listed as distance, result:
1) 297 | 6.74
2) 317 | 6.51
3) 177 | 7.35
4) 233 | 5.08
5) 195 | 6.89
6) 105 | 6.73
